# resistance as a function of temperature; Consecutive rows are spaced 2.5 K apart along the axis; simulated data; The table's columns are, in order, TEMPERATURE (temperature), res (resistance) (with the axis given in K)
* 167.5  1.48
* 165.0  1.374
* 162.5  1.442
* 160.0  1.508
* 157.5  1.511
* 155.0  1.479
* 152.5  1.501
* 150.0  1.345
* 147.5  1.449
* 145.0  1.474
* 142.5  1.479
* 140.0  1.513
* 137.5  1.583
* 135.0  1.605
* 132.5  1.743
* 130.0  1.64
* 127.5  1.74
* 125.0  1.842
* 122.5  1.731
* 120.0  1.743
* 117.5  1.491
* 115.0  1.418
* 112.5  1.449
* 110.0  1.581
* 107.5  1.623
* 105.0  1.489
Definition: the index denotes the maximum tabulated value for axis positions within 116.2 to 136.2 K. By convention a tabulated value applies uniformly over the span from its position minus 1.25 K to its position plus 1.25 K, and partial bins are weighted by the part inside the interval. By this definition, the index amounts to 1.842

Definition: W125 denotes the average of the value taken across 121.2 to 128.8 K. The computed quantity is 1.77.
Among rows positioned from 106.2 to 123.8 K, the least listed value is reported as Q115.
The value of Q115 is 1.418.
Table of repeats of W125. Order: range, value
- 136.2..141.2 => 1.55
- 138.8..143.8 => 1.5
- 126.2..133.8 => 1.71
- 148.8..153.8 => 1.42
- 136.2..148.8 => 1.5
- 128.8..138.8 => 1.64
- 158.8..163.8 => 1.47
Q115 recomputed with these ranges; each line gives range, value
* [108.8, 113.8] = 1.449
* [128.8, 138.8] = 1.583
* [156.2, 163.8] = 1.442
